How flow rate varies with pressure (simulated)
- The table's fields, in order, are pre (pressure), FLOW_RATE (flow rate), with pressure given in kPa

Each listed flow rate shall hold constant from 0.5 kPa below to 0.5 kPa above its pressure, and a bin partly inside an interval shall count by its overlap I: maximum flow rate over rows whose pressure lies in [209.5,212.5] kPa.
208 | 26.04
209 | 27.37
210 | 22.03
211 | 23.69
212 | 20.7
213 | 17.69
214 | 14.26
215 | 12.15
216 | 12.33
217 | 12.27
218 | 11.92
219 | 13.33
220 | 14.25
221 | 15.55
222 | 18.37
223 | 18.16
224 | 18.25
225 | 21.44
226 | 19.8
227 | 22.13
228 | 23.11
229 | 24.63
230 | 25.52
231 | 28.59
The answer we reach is 23.69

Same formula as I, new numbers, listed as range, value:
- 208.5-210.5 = 27.37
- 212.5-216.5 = 17.69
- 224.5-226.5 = 21.44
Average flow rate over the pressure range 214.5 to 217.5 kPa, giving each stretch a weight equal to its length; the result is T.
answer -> 12.2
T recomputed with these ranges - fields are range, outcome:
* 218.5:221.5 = 14.4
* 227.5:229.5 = 23.9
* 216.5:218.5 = 12.1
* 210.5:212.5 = 22.2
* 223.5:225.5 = 19.8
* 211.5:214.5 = 17.6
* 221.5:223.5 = 18.3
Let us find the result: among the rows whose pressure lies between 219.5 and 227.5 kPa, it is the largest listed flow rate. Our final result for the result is 22.13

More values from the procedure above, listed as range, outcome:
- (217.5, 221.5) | 15.55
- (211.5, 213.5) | 20.7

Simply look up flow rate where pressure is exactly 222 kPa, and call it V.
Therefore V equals 18.37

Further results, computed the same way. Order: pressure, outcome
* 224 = 18.25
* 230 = 25.52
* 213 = 17.69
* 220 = 14.25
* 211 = 23.69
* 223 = 18.16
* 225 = 21.44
